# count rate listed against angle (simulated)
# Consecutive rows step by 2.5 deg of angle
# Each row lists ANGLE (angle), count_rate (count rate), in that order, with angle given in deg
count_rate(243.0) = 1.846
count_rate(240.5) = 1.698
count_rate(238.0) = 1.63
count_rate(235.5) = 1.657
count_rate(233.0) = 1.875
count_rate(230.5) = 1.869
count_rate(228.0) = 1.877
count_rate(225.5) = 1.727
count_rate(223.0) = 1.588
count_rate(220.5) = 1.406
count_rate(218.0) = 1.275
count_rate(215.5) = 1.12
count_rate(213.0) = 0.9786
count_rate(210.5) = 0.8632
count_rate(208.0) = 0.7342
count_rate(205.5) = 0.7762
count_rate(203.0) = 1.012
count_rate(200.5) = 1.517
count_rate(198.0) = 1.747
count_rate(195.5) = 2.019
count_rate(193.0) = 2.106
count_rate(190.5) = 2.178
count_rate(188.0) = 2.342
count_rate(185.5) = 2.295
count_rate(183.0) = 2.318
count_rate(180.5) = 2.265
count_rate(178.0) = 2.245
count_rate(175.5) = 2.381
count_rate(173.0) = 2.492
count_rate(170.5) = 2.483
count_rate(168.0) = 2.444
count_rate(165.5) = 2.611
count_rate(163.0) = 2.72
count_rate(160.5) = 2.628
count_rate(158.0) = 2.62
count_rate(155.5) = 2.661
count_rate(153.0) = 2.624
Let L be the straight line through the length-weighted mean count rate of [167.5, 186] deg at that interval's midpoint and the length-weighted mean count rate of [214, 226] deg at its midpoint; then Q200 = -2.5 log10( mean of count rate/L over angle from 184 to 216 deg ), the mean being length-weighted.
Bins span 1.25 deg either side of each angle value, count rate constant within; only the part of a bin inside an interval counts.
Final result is 0.23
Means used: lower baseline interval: 2.37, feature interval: 1.53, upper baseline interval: 1.39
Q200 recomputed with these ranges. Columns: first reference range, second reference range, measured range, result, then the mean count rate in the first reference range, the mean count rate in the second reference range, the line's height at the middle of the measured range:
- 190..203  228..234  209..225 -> 0.450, 1.81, 1.87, 1.85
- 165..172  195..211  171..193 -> -0.167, 2.5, 1.22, 2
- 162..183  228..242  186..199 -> 0.066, 2.44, 1.76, 2.22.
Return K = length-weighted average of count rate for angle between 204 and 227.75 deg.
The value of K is 1.19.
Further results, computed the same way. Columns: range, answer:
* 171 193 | 2.31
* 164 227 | 1.8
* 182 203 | 2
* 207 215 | 0.887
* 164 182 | 2.42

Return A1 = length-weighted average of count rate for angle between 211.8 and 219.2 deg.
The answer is 1.12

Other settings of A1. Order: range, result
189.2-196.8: 2.1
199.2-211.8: 0.984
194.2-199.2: 1.89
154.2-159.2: 2.64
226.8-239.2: 1.78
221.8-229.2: 1.73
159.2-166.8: 2.65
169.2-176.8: 2.45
